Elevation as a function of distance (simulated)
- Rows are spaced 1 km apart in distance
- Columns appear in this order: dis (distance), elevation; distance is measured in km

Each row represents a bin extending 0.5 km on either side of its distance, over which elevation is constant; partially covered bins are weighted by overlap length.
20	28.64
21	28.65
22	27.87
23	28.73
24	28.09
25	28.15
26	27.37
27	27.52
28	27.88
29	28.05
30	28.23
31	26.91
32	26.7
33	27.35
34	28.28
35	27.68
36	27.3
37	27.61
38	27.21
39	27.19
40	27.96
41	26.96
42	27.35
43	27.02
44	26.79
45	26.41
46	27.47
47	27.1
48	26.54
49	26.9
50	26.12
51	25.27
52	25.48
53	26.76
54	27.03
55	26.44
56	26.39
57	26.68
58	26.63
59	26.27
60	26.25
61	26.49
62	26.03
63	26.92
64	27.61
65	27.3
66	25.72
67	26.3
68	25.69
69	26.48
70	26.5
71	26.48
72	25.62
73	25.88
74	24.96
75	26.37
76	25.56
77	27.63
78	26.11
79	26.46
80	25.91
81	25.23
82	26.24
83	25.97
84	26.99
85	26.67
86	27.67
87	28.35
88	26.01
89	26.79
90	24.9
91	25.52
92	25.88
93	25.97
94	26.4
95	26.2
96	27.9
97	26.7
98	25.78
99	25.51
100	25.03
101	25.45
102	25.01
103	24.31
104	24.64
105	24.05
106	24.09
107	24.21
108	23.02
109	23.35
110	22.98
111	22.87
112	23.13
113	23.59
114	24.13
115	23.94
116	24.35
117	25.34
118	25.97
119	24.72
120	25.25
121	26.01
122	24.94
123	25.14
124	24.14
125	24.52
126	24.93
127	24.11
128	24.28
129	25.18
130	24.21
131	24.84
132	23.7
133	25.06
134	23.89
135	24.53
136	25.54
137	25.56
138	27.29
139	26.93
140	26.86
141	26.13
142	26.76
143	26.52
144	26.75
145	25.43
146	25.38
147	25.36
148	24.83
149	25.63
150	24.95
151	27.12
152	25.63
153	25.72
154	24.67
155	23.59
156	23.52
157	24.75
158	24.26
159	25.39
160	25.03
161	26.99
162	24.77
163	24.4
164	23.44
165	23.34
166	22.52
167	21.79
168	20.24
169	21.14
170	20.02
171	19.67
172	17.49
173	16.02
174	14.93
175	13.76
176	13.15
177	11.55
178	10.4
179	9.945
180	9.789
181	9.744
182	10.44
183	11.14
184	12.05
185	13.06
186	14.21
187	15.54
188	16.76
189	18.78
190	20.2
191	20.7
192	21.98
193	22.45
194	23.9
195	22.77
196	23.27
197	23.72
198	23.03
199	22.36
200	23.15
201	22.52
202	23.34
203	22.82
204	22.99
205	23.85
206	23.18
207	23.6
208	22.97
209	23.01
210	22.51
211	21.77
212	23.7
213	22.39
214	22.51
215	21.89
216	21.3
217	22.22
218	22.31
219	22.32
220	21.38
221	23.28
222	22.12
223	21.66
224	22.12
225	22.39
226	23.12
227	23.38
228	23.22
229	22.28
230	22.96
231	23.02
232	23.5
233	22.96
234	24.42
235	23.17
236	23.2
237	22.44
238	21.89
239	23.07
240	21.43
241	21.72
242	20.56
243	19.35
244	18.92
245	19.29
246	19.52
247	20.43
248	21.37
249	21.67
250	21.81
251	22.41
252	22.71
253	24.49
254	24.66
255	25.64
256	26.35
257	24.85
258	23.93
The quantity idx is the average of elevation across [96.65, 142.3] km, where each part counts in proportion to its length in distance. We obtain 24.8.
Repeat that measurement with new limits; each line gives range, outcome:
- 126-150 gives 25.4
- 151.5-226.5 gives 20.6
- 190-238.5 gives 22.7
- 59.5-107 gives 26.1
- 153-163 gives 24.8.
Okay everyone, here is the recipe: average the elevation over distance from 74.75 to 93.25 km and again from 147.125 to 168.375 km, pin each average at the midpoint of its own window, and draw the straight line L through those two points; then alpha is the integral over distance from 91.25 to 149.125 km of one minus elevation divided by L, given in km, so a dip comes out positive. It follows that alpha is 0.7 km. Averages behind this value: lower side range 26.3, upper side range 24.4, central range 25.1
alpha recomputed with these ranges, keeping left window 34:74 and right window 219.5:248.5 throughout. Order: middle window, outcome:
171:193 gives 8.2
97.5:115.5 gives 0.8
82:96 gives -0.4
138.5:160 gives -1.2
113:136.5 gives 0.1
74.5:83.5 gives -0.1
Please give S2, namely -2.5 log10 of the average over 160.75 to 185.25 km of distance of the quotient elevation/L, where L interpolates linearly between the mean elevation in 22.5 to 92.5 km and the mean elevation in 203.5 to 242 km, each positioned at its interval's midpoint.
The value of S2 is 0.38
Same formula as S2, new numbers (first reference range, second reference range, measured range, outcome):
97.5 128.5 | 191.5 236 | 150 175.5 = 0.06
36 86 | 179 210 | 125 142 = -0.11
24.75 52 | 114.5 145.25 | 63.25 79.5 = 0.01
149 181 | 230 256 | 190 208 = -0.08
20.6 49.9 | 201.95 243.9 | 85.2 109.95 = 0.01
